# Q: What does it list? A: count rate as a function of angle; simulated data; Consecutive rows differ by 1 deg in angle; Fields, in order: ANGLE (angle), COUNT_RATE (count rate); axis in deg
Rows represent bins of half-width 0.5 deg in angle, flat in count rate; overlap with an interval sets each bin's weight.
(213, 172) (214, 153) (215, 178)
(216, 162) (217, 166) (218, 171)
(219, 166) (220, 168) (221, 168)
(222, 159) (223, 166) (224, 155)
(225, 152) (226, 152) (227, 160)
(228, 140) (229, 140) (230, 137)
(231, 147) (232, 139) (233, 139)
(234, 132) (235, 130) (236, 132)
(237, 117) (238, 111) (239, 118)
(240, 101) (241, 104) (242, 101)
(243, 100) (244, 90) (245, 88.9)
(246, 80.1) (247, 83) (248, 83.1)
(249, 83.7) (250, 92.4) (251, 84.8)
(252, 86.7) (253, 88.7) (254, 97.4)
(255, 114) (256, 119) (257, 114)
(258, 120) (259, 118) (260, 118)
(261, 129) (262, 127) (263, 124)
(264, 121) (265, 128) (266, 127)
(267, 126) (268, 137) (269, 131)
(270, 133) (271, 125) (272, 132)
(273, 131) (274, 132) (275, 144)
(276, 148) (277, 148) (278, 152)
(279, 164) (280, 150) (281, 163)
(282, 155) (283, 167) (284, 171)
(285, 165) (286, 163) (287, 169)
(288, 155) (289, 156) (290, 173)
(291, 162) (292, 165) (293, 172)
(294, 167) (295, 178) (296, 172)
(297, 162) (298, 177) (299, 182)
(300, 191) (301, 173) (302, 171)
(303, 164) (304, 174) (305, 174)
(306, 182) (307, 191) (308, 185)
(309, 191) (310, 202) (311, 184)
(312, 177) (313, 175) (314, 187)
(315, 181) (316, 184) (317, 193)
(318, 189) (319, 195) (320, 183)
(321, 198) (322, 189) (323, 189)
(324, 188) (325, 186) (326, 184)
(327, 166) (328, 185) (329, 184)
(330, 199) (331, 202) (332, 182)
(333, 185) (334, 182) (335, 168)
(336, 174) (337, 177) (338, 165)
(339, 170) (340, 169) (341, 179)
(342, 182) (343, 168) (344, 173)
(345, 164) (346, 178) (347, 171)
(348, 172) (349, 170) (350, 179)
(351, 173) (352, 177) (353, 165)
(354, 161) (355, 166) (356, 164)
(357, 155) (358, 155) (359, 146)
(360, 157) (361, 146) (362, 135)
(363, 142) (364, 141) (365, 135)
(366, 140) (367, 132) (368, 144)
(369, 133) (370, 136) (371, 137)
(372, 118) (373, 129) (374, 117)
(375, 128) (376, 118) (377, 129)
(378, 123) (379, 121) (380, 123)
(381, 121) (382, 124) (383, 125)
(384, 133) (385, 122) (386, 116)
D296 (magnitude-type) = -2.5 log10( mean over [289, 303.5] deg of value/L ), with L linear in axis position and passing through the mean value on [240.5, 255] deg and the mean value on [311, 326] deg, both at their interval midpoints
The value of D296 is -0.10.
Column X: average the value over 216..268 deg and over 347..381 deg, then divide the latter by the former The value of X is 1.16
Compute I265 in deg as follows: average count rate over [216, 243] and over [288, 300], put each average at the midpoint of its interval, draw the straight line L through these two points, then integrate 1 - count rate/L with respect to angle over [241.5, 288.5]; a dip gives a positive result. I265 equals 9.8 deg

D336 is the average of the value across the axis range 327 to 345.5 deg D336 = 178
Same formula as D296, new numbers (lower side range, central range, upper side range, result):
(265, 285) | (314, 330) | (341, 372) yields -0.23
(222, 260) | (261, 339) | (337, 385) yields -0.25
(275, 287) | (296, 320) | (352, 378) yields -0.19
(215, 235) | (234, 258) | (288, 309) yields 0.48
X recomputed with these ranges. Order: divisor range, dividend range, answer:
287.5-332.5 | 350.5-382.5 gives 0.78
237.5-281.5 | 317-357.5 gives 1.51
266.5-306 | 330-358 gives 1.09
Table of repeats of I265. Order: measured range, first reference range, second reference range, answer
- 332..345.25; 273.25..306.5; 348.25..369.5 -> -1.5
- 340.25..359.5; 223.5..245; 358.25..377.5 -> -4.9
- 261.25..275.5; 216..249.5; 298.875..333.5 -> 2.2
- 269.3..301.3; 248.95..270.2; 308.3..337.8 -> -3.4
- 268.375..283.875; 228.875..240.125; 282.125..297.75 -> 1.2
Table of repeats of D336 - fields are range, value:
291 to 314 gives 178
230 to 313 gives 140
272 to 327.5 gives 172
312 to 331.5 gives 187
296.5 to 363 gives 176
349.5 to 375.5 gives 147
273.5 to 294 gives 159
